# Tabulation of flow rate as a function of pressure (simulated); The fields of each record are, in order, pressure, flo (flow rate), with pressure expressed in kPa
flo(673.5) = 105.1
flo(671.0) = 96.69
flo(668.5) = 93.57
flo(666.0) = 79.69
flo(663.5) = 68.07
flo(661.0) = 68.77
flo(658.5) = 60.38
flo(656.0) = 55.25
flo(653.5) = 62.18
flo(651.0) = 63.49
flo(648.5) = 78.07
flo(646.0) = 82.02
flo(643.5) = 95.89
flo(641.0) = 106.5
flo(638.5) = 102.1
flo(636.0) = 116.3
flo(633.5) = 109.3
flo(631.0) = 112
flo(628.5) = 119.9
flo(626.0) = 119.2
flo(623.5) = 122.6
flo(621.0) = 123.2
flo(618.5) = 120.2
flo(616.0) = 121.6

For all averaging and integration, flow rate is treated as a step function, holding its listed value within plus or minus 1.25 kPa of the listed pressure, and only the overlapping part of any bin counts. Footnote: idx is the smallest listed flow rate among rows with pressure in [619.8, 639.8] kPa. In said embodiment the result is 102.1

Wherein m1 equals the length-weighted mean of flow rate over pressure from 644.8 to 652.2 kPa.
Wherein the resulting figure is 74.6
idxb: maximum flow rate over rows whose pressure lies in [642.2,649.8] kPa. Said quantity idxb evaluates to 95.89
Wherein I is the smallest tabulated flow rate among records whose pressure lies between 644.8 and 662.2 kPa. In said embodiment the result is 55.25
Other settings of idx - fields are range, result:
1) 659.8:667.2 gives 68.07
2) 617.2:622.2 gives 120.2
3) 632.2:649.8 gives 78.07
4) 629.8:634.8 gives 109.3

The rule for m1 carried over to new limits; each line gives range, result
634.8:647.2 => 101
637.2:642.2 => 104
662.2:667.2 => 73.8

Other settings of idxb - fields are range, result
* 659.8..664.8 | 68.77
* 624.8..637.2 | 119.9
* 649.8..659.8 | 63.49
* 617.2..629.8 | 123.2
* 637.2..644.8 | 106.5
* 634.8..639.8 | 116.3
